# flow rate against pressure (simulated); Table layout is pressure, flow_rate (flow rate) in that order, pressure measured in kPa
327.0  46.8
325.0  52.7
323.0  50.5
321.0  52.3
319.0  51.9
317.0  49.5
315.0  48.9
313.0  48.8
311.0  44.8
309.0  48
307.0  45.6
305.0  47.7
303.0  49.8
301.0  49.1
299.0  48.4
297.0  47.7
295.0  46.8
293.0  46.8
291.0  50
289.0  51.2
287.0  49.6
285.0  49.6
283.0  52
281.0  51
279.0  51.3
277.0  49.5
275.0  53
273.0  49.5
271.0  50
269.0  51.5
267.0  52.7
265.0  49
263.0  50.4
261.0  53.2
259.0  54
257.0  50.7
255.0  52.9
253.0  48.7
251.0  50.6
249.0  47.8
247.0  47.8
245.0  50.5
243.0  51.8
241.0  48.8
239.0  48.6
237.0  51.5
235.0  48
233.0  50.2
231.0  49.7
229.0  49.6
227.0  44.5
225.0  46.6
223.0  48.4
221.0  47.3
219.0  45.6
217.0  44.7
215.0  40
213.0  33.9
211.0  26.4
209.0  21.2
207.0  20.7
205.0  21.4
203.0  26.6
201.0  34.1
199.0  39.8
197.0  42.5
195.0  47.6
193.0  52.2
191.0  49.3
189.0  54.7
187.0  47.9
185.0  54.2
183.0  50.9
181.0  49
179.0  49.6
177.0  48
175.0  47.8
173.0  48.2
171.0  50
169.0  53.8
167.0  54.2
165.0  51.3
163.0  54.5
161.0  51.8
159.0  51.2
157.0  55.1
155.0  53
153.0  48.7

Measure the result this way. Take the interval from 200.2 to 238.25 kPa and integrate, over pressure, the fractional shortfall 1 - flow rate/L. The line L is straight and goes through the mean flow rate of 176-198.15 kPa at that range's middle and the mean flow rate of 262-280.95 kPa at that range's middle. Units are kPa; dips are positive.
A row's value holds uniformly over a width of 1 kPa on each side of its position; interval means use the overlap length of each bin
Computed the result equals 8.0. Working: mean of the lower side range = 49.6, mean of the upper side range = 50.8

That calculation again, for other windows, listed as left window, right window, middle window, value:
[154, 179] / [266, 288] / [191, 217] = 8.32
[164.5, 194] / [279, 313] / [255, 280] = -1.06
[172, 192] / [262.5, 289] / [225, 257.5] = 0.69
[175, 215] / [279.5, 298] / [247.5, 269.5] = -2.04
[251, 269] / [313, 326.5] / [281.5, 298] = 0.57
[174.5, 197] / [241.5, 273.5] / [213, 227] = 1.59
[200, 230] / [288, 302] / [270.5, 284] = -1.47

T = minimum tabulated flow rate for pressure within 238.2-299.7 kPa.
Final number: 46.8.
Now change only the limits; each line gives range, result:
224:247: 44.5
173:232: 20.7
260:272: 49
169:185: 47.8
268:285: 49.5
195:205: 21.4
